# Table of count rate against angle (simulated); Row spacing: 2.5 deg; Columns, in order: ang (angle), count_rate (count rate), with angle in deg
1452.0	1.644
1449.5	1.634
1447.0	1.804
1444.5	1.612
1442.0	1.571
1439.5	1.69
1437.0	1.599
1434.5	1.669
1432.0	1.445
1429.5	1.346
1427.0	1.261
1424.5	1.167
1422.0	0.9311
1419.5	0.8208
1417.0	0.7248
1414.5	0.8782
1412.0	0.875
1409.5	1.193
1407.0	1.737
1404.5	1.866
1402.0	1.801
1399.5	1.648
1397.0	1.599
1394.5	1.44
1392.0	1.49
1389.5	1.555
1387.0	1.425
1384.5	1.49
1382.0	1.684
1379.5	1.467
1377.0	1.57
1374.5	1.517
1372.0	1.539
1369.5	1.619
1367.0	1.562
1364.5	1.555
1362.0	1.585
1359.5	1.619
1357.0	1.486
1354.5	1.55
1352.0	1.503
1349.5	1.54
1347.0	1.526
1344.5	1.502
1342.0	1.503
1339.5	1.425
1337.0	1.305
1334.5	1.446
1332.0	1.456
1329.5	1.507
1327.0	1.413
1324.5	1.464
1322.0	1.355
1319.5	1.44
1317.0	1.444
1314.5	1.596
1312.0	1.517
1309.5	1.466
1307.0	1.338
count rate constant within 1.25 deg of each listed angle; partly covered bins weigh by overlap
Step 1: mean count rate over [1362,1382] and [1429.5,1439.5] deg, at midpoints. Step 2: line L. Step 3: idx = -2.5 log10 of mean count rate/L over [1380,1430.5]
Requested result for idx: 0.16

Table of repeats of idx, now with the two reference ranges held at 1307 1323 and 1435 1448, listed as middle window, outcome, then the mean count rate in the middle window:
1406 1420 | 0.48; 1.04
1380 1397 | 0.04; 1.52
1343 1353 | 0.00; 1.52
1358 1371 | -0.03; 1.59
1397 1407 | -0.10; 1.75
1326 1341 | 0.05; 1.43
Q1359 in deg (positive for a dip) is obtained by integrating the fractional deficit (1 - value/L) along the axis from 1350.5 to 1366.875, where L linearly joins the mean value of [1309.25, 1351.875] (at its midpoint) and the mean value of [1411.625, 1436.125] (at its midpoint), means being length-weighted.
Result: -2.24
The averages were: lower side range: 1.47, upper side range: 1.13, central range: 1.55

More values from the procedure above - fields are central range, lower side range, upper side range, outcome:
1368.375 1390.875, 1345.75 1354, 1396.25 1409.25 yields 1.1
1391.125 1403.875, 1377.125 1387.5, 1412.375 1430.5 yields -2.8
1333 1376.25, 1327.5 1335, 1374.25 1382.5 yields -0.2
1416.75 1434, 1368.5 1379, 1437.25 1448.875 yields 5.2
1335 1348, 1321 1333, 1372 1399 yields 0.1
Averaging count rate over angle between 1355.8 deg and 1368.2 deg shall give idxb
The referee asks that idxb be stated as 1.56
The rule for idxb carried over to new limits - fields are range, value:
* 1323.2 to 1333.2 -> 1.46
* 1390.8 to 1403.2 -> 1.6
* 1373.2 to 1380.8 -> 1.52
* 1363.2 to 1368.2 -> 1.56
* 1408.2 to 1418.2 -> 0.923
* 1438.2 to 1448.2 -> 1.67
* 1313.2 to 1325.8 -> 1.46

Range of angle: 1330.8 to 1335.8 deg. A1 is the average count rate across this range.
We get 1.45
